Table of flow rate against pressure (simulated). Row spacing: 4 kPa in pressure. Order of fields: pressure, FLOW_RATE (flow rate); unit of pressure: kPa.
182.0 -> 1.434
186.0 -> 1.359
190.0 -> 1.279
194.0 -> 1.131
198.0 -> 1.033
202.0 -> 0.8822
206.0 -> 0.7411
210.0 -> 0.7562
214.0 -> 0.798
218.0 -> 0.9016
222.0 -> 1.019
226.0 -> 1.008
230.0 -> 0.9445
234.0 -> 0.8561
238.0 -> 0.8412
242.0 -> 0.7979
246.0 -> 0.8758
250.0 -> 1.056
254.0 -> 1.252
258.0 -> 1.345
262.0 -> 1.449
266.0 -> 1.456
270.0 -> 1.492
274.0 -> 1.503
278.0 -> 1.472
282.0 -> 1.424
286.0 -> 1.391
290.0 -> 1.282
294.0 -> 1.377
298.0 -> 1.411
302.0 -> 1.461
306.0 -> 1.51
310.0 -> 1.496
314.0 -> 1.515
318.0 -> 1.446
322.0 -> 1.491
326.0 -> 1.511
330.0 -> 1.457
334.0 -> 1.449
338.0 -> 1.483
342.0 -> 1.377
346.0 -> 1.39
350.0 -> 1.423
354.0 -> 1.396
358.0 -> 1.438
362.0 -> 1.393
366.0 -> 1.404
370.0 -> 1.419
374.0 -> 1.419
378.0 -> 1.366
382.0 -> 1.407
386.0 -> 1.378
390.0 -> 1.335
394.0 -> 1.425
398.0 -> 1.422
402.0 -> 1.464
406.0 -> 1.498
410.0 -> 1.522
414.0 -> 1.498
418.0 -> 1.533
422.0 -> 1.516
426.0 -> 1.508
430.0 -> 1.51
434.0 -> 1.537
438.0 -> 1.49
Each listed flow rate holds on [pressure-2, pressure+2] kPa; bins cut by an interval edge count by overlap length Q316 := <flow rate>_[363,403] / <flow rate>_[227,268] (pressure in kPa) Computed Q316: 1.3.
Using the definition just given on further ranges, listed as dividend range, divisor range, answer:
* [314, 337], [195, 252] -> 1.64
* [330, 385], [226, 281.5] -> 1.20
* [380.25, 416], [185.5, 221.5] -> 1.48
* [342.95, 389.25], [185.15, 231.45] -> 1.43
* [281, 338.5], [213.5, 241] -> 1.59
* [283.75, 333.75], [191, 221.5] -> 1.59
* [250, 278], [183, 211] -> 1.33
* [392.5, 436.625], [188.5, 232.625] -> 1.58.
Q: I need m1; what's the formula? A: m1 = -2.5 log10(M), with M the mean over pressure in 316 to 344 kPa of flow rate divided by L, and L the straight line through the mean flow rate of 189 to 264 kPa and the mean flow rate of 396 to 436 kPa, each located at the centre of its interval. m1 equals -0.15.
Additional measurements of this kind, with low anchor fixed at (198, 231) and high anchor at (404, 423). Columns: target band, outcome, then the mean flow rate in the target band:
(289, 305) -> -0.21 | 1.4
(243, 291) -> -0.24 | 1.32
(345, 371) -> -0.06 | 1.41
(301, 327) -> -0.23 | 1.49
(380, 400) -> 0.04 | 1.39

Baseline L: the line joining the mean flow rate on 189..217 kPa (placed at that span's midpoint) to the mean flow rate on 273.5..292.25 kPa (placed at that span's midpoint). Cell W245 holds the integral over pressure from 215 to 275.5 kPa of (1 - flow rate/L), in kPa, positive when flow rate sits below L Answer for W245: 4.2 kPa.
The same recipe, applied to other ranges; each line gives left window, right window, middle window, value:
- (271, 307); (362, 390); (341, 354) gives 0.06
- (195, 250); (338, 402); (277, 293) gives -4.02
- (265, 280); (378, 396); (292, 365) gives -0.56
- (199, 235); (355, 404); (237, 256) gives 0.18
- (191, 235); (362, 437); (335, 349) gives -1.41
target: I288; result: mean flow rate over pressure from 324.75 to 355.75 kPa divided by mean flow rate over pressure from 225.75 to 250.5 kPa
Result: 1.6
